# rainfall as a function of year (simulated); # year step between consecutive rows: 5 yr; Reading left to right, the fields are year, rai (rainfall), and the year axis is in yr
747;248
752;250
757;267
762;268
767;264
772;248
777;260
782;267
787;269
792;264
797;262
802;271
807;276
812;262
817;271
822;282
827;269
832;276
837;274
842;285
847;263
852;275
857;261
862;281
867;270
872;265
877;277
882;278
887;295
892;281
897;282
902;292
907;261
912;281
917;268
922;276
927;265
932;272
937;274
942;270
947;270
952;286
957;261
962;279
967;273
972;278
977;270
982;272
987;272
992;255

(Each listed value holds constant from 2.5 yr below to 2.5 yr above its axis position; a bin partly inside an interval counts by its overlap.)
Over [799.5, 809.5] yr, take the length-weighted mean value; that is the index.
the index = 274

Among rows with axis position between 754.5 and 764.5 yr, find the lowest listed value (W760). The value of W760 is 267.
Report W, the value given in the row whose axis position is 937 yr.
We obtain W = 274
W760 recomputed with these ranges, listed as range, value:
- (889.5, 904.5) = 281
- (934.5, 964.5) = 261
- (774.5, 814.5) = 260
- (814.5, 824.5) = 271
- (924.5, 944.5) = 265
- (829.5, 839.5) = 274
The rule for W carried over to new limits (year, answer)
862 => 281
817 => 271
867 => 270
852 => 275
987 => 272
